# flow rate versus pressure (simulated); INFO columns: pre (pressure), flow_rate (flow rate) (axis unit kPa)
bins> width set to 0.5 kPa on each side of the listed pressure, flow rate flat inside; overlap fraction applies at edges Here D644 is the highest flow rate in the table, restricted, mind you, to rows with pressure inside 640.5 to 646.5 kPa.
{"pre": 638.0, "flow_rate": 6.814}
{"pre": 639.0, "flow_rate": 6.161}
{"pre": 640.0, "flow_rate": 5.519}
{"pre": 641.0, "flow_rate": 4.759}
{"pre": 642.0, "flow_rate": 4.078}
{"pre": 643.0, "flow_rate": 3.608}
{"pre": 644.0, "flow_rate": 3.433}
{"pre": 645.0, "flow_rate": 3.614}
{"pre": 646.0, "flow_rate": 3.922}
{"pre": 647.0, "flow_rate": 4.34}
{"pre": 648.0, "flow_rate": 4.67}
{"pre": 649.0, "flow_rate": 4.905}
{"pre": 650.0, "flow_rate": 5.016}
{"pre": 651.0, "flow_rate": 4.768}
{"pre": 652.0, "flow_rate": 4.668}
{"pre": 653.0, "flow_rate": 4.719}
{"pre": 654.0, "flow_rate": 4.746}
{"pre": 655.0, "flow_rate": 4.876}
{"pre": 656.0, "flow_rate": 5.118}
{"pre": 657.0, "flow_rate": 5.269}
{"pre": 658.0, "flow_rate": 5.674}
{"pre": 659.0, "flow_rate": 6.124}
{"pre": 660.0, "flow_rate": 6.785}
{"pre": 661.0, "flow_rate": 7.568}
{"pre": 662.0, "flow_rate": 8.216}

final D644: 4.759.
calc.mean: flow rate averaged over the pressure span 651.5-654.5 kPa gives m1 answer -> 4.71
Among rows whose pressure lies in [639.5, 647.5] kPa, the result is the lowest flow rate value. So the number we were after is 3.433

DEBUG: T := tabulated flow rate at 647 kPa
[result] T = 4.34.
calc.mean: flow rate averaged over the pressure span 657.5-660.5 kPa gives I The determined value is 6.19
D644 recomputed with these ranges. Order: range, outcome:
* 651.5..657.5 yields 5.269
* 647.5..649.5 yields 4.905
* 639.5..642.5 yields 5.519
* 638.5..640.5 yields 6.161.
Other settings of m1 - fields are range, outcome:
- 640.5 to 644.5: 3.97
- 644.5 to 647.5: 3.96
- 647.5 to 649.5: 4.79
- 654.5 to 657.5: 5.09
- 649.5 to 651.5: 4.89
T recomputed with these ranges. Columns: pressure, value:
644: 3.433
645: 3.614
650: 5.016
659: 6.124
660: 6.785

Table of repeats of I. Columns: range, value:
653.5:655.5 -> 4.81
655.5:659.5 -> 5.55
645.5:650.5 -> 4.57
